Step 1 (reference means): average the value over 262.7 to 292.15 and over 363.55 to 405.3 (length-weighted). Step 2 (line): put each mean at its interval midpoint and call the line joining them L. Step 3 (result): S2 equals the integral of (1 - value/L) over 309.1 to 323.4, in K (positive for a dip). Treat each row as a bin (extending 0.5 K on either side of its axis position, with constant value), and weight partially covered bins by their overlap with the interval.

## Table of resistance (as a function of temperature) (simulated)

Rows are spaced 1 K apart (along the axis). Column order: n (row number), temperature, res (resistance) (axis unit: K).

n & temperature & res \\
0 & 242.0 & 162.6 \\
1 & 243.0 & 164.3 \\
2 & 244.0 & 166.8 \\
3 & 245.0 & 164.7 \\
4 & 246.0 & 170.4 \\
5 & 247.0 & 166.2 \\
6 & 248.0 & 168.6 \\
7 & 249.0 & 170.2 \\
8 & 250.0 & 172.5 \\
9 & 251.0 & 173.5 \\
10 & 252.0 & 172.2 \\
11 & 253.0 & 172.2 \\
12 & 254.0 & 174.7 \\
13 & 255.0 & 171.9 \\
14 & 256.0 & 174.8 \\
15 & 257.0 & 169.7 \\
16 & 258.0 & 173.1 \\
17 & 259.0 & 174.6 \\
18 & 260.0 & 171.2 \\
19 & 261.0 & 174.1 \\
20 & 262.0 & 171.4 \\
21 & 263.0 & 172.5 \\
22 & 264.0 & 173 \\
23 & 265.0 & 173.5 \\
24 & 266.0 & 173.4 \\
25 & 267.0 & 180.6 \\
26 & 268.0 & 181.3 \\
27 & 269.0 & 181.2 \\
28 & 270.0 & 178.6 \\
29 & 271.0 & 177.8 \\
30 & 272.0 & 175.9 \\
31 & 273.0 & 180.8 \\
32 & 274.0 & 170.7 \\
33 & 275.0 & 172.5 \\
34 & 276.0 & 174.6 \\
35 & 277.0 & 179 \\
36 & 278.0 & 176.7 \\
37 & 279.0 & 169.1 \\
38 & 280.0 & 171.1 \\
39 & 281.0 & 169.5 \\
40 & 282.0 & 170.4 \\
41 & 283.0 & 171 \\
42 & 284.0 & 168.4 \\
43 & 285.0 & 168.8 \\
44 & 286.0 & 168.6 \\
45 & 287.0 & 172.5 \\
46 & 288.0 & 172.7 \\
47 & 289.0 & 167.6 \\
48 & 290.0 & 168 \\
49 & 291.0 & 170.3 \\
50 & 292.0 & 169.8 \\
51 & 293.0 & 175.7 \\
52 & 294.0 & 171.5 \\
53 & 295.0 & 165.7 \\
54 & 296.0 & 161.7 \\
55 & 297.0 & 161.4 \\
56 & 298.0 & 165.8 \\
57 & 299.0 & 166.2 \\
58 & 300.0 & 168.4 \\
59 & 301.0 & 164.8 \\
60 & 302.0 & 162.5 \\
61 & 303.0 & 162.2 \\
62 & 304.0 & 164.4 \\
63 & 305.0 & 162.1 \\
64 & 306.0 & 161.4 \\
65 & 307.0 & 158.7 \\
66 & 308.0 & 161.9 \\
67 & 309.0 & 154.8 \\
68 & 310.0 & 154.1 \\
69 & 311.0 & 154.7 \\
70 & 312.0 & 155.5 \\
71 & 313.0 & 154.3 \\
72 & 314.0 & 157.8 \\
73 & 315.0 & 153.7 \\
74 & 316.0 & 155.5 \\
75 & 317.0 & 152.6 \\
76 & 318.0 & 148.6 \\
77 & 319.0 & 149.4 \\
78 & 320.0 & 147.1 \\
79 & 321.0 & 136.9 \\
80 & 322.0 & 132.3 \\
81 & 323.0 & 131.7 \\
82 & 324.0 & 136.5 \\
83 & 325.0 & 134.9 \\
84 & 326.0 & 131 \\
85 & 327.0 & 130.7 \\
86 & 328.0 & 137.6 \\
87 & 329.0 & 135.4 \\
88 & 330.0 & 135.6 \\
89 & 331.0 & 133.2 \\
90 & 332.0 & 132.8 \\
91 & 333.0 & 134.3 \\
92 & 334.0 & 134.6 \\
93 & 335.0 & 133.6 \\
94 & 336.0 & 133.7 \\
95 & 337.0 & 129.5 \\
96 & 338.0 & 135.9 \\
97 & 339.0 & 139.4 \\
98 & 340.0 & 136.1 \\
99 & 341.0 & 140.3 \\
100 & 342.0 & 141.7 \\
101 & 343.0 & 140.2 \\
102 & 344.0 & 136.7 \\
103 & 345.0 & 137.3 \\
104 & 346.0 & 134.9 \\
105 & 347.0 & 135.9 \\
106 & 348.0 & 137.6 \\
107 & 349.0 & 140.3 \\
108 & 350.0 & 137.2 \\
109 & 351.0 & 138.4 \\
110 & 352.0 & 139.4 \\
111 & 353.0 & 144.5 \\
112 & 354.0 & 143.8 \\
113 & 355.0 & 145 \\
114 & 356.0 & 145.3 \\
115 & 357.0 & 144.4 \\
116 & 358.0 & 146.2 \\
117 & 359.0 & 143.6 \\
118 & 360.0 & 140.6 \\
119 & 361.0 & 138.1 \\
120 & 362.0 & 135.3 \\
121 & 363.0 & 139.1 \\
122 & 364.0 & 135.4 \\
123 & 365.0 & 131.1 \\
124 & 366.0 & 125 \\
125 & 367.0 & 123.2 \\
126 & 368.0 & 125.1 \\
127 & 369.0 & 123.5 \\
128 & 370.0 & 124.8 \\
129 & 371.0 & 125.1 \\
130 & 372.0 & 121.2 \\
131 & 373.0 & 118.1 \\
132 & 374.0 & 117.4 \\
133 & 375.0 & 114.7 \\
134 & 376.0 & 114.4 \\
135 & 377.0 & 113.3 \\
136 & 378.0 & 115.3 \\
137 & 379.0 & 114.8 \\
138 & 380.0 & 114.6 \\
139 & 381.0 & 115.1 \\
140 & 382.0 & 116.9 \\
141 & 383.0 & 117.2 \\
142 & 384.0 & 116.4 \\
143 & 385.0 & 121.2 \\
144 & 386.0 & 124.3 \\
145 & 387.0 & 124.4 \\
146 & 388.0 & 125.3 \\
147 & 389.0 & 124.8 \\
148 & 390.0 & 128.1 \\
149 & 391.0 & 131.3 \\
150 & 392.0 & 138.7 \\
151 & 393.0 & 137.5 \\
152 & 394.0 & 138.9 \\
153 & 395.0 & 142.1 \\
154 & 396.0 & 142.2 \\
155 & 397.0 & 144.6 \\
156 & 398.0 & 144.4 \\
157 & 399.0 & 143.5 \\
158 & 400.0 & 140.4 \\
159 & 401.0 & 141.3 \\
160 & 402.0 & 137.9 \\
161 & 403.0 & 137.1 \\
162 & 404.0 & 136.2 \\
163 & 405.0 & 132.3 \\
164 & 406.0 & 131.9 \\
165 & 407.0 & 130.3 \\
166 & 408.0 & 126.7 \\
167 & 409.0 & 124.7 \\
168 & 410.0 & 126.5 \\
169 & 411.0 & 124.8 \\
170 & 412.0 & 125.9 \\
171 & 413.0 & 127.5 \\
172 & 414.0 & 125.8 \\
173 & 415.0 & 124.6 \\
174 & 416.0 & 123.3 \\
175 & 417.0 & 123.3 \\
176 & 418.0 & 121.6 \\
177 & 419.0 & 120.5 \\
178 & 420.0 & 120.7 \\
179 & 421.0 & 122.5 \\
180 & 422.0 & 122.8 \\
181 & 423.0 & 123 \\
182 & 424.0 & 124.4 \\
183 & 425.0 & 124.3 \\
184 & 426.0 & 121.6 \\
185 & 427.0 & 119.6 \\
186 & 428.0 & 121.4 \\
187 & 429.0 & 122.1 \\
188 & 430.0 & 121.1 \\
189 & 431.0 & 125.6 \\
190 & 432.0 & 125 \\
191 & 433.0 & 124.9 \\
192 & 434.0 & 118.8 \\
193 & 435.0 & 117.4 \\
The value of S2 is 0.7 K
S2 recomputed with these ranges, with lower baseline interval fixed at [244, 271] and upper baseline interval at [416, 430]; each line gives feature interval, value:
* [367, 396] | 2.5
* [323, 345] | 2.1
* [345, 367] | 0.6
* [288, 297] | -0.3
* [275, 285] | -0.4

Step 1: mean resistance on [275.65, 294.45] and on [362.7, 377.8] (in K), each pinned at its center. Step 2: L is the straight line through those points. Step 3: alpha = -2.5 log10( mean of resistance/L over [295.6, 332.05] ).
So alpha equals 0.03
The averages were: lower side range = 171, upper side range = 123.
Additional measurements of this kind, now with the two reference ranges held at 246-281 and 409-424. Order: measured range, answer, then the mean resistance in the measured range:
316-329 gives 0.11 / 140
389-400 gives -0.06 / 139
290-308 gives -0.02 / 165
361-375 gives 0.11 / 126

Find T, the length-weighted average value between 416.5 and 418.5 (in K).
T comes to 122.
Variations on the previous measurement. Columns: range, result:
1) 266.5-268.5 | 181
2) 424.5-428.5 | 122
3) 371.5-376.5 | 117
